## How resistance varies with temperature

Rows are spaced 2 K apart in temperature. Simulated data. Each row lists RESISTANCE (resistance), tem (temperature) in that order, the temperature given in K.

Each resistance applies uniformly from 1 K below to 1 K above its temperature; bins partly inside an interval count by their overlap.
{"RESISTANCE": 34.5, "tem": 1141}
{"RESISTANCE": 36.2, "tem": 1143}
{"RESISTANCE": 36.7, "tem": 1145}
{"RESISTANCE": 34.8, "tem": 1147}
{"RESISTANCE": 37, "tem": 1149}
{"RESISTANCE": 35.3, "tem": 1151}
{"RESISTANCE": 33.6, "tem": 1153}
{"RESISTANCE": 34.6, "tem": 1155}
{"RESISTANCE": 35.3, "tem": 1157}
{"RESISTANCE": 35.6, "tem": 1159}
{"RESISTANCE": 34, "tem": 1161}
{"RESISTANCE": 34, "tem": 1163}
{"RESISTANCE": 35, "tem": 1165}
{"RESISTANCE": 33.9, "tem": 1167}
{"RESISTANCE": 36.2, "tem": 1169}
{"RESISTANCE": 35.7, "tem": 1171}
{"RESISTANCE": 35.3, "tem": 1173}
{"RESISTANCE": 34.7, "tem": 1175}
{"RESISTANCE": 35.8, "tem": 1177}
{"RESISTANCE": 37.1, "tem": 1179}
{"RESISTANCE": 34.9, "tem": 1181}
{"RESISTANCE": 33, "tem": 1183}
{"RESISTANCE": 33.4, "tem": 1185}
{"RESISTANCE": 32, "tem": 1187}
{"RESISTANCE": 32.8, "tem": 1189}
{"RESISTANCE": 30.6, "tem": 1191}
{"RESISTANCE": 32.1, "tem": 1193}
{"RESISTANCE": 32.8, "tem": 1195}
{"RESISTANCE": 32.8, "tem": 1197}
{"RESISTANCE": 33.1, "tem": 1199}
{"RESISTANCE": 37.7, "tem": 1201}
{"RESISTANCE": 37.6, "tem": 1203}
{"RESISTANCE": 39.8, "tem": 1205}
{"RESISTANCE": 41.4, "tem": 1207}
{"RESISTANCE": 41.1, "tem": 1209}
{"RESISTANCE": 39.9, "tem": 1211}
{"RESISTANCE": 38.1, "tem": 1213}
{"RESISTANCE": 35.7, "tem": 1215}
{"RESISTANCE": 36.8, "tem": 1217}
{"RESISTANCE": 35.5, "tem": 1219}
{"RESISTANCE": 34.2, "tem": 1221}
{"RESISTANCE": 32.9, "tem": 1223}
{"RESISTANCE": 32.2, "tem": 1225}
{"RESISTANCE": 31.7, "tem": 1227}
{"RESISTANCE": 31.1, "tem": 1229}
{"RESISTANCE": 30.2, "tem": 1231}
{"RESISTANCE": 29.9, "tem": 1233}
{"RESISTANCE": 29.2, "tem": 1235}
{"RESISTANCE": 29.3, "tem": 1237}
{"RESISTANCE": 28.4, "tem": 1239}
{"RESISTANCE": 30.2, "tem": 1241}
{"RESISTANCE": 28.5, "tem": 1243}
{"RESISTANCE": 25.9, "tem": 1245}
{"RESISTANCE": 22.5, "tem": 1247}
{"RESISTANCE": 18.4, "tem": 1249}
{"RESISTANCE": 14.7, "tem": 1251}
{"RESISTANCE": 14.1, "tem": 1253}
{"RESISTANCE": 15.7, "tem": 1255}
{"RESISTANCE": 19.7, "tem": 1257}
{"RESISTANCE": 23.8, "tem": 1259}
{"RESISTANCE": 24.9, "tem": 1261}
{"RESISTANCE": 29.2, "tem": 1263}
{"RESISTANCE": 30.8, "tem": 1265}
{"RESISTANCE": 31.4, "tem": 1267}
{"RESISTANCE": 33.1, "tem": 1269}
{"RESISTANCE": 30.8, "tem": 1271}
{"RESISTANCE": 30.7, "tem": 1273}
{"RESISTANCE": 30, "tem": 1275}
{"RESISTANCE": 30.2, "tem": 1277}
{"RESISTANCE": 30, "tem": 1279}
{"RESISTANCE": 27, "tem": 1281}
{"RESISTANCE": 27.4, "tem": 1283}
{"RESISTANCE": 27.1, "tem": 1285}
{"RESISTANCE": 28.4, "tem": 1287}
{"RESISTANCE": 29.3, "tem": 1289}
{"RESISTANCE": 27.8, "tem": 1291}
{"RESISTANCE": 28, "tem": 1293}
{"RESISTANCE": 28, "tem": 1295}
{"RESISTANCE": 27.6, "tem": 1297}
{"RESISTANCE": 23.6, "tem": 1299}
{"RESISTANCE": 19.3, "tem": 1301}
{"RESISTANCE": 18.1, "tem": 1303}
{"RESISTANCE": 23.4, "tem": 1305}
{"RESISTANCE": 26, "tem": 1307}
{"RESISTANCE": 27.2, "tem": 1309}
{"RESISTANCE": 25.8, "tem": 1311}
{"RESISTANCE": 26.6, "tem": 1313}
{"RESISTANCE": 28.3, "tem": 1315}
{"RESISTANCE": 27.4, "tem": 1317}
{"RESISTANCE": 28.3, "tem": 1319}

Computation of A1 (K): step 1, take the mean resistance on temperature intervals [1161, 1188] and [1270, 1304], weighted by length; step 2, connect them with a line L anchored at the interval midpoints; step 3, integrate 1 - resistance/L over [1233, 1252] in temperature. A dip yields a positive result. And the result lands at 3.00 K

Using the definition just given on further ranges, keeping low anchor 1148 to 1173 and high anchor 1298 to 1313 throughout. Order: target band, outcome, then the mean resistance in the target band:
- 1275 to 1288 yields -1.5 K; 28.5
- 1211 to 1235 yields -2.7 K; 33.6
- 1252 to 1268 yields 2.0 K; 23.7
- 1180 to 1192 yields 0.1 K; 32.8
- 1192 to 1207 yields -1.7 K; 35.5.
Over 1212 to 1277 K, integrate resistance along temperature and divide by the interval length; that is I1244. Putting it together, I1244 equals 28.5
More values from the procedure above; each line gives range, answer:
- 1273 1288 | 28.7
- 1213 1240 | 32.3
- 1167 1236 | 34.6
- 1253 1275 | 26.6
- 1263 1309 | 27.7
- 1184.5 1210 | 35.2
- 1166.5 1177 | 35.3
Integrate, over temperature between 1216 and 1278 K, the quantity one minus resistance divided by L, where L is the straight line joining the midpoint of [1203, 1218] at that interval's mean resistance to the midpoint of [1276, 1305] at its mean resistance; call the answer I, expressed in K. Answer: 9.7 K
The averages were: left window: 38.9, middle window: 27.9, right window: 26.4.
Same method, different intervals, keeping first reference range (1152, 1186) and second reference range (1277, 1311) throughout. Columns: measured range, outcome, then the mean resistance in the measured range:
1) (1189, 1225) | -4.05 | 35.8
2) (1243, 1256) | 4.45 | 19.3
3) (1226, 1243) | 0.24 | 29.9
